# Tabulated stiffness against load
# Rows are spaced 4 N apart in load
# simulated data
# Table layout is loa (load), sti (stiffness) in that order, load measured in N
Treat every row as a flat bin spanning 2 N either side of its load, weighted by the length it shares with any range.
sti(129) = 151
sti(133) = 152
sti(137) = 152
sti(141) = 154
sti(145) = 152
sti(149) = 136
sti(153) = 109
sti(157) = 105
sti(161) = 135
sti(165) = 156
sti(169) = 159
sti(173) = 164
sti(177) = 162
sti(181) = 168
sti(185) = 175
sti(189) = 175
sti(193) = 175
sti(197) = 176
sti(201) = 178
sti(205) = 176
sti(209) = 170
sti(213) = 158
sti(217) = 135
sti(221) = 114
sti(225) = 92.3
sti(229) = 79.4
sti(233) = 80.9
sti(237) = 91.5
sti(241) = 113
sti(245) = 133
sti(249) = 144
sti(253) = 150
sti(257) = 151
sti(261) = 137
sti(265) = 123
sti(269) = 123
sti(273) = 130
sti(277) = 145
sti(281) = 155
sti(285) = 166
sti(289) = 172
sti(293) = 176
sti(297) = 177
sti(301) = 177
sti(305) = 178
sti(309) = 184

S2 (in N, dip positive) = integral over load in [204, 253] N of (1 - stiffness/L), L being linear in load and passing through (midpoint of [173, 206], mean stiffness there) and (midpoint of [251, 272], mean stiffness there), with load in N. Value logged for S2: 9.38 N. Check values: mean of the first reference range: 172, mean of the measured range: 124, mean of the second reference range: 136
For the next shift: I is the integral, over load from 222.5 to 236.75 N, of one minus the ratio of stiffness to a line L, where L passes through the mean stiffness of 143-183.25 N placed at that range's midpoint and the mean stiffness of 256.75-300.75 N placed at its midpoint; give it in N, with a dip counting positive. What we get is 6.0 N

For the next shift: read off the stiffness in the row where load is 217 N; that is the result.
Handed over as 135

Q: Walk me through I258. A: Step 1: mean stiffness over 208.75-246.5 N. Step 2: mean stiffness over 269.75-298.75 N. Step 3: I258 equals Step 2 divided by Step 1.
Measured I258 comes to 1.39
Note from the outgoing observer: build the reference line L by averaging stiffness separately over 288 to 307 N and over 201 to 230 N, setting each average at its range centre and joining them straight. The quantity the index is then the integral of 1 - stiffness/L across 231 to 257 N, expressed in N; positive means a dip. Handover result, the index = 5.2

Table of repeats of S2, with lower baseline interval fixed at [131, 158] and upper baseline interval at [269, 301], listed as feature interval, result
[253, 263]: 0.6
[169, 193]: -4.1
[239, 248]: 1.6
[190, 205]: -3.1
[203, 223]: -0.3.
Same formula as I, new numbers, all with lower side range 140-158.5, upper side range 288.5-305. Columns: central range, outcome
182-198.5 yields -3.63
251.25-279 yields 4.90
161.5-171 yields -1.26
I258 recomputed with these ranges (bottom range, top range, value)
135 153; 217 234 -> 0.68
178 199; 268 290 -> 0.86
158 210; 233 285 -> 0.80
